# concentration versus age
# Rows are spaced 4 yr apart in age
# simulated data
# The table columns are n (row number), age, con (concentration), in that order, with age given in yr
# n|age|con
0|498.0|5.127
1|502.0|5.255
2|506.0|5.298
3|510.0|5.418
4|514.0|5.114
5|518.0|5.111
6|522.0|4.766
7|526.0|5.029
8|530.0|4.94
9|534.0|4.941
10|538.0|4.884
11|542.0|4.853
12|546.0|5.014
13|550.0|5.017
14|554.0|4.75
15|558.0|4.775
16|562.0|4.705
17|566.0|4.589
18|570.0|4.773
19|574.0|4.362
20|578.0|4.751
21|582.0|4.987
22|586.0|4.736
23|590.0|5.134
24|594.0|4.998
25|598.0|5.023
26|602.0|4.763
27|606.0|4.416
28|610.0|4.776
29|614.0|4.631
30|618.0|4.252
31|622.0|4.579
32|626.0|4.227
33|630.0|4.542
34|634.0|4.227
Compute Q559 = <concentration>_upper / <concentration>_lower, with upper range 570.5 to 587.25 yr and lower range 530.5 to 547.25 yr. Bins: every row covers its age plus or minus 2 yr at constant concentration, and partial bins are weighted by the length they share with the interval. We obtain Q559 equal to 1.0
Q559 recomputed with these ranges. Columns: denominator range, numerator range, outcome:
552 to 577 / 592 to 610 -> 1.03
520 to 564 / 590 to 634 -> 0.95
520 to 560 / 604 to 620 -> 0.92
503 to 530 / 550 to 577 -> 0.92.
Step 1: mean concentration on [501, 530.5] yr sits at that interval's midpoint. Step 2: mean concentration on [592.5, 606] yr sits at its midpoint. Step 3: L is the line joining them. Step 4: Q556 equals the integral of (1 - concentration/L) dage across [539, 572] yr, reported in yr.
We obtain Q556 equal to 1.2 yr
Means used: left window 5.12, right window 4.85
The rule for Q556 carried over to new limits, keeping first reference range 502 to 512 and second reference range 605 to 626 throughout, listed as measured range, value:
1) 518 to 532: 0.7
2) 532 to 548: 0.5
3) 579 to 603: -1.3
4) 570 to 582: 0.4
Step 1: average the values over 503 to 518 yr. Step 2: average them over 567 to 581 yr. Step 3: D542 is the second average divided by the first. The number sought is 0.9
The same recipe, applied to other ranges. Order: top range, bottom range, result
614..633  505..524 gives 0.86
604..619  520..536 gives 0.92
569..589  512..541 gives 0.95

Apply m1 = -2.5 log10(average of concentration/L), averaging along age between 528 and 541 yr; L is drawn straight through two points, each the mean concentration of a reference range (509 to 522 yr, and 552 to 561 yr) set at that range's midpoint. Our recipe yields 0.01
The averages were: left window 5.13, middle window 4.92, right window 4.76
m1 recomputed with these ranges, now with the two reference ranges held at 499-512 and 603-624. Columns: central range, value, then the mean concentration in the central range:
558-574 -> 0.05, 4.66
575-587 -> 0.00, 4.79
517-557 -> 0.04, 4.92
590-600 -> -0.08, 5.04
